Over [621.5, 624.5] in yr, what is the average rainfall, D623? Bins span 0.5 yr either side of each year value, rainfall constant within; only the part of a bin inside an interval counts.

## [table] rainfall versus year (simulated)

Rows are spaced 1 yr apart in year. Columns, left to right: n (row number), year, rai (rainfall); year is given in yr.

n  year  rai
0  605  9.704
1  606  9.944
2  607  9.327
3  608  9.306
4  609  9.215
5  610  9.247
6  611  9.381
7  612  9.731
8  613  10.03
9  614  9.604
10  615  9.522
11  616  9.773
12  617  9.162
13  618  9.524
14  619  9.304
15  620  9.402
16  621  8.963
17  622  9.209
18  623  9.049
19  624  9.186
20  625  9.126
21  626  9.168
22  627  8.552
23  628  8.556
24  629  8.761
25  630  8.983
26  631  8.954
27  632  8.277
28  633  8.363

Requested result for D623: 9.15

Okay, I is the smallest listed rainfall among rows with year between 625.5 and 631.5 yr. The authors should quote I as 8.552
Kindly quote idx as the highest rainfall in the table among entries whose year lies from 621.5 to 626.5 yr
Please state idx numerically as 9.209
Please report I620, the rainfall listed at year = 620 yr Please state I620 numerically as 9.402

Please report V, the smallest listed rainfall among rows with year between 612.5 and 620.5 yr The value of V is 9.162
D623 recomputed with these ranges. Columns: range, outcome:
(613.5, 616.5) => 9.63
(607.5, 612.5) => 9.38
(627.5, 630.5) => 8.77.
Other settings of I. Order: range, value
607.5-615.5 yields 9.215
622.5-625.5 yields 9.049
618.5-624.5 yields 8.963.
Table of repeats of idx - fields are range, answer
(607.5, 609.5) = 9.306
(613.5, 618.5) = 9.773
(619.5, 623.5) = 9.402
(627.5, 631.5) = 8.983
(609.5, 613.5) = 10.03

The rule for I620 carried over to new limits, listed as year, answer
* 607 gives 9.327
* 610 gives 9.247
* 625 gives 9.126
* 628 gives 8.556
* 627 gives 8.552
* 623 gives 9.049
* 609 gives 9.215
